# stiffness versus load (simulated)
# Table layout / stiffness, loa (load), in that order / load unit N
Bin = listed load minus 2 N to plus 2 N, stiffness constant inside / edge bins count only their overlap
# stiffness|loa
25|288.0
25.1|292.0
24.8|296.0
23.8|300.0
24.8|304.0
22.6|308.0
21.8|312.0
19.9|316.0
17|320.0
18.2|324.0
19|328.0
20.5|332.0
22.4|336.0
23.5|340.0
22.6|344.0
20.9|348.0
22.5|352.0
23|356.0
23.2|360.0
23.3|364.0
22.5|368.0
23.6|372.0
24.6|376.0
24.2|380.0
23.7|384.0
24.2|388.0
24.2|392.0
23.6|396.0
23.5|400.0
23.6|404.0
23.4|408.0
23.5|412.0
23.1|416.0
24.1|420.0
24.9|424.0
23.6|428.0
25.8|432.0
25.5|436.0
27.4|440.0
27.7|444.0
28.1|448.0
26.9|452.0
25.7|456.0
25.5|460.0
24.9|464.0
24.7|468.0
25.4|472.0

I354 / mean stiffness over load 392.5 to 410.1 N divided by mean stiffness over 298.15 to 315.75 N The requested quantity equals 1.0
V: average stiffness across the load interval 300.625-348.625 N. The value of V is 21.2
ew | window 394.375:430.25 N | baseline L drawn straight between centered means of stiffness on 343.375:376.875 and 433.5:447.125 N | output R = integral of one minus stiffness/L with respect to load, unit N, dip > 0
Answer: 2.5 N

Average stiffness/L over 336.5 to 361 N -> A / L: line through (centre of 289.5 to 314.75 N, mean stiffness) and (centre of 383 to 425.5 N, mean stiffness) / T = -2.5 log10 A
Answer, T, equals 0.06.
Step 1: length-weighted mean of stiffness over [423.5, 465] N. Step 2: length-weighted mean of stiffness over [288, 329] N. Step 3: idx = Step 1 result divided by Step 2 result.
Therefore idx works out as 1.2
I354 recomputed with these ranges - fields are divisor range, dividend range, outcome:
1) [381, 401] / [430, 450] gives 1.13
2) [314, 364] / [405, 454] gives 1.20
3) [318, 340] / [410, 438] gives 1.23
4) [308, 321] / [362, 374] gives 1.14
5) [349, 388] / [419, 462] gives 1.11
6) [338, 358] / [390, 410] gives 1.05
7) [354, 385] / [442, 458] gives 1.15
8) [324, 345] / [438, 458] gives 1.28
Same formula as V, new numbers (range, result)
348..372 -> 22.8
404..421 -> 23.5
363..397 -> 23.8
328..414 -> 23.1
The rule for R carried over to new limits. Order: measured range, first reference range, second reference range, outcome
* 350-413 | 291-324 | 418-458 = 1.99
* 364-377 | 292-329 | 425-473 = 0.01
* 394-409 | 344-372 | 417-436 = 0.23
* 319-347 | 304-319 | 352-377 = 2.12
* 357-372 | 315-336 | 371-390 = -0.28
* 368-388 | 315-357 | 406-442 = -1.12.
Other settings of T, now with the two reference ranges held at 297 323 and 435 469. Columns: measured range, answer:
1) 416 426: 0.05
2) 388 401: 0.03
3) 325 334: 0.14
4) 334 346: -0.01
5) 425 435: 0.03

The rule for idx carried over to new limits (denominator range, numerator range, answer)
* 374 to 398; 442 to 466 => 1.10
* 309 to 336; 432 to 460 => 1.35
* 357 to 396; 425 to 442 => 1.08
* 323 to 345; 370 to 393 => 1.14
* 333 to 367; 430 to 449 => 1.19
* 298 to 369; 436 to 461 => 1.23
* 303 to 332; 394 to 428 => 1.17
